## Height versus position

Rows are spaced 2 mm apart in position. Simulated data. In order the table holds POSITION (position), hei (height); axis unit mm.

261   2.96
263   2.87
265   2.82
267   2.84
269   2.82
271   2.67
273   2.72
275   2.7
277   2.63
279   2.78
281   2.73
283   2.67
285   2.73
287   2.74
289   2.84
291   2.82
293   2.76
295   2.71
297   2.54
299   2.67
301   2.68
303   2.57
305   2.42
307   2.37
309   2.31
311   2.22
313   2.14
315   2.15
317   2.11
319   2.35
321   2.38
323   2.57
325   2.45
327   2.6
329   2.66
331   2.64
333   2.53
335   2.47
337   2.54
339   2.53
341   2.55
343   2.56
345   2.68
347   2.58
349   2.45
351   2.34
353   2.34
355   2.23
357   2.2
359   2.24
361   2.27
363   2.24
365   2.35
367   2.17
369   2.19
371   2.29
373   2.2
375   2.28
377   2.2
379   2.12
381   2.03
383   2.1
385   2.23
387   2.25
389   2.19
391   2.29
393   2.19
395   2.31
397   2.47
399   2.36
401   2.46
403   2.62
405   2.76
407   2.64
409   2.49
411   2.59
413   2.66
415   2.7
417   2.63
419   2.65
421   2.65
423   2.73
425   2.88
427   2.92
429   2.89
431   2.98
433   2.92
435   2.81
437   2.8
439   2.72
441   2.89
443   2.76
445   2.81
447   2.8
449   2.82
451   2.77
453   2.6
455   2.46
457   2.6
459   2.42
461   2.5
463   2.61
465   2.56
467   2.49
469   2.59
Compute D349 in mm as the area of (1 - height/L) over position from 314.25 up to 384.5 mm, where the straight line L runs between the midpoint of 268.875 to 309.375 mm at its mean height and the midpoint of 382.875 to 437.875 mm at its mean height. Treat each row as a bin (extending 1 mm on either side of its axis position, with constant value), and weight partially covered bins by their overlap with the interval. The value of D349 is 7.1 mm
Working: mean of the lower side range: 2.66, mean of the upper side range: 2.58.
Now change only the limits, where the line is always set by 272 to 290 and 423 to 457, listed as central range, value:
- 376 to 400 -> 4.71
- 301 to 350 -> 5.17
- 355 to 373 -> 3.40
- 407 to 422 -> 0.85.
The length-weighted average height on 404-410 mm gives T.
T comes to 2.63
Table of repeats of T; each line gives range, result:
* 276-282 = 2.71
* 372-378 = 2.23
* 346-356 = 2.39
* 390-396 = 2.26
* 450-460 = 2.57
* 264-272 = 2.79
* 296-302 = 2.63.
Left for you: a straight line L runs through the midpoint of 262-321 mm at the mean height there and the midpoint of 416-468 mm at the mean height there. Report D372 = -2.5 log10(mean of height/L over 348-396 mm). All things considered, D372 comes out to 0.19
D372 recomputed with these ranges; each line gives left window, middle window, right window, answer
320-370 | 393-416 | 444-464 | 0.004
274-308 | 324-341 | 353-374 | -0.056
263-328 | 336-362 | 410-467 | 0.089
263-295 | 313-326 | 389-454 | 0.176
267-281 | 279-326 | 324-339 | 0.051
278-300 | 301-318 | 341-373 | 0.134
